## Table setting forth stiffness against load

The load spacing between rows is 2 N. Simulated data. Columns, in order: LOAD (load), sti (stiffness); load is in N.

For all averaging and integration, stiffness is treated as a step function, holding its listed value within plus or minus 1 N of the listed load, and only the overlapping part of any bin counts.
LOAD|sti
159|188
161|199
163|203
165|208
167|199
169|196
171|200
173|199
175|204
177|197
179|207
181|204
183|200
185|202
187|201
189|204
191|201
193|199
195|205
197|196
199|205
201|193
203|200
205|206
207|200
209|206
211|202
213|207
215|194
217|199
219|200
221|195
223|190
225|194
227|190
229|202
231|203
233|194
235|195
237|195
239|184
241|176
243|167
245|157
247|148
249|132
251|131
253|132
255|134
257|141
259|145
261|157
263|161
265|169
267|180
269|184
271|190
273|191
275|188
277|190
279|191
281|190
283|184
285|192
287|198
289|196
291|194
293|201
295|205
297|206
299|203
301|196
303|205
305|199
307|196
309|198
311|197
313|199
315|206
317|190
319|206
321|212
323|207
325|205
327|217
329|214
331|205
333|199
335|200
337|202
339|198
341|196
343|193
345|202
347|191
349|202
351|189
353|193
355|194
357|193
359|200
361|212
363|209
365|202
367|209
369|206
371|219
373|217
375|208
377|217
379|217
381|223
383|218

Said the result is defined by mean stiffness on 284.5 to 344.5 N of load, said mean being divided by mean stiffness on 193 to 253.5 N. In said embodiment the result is 1.1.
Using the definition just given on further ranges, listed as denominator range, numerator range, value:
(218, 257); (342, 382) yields 1.18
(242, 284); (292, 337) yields 1.23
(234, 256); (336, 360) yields 1.23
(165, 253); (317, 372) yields 1.05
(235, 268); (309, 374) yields 1.28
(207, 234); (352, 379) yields 1.04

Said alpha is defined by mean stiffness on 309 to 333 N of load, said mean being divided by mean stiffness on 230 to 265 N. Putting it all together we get 1.3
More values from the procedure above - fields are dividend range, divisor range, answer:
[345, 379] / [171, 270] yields 1.10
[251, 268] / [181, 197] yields 0.75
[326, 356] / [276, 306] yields 1.02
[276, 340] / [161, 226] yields 1.00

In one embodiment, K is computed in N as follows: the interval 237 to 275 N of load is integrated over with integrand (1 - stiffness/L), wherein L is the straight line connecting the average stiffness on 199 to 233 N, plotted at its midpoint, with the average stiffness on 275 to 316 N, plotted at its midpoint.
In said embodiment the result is 6.98 N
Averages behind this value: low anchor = 199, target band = 162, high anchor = 197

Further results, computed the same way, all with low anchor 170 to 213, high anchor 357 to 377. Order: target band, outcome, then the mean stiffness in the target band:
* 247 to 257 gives 3.40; 135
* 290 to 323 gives 0.84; 201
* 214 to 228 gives 0.57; 195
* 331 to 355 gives 1.23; 197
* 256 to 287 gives 4.13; 178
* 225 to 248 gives 2.27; 183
